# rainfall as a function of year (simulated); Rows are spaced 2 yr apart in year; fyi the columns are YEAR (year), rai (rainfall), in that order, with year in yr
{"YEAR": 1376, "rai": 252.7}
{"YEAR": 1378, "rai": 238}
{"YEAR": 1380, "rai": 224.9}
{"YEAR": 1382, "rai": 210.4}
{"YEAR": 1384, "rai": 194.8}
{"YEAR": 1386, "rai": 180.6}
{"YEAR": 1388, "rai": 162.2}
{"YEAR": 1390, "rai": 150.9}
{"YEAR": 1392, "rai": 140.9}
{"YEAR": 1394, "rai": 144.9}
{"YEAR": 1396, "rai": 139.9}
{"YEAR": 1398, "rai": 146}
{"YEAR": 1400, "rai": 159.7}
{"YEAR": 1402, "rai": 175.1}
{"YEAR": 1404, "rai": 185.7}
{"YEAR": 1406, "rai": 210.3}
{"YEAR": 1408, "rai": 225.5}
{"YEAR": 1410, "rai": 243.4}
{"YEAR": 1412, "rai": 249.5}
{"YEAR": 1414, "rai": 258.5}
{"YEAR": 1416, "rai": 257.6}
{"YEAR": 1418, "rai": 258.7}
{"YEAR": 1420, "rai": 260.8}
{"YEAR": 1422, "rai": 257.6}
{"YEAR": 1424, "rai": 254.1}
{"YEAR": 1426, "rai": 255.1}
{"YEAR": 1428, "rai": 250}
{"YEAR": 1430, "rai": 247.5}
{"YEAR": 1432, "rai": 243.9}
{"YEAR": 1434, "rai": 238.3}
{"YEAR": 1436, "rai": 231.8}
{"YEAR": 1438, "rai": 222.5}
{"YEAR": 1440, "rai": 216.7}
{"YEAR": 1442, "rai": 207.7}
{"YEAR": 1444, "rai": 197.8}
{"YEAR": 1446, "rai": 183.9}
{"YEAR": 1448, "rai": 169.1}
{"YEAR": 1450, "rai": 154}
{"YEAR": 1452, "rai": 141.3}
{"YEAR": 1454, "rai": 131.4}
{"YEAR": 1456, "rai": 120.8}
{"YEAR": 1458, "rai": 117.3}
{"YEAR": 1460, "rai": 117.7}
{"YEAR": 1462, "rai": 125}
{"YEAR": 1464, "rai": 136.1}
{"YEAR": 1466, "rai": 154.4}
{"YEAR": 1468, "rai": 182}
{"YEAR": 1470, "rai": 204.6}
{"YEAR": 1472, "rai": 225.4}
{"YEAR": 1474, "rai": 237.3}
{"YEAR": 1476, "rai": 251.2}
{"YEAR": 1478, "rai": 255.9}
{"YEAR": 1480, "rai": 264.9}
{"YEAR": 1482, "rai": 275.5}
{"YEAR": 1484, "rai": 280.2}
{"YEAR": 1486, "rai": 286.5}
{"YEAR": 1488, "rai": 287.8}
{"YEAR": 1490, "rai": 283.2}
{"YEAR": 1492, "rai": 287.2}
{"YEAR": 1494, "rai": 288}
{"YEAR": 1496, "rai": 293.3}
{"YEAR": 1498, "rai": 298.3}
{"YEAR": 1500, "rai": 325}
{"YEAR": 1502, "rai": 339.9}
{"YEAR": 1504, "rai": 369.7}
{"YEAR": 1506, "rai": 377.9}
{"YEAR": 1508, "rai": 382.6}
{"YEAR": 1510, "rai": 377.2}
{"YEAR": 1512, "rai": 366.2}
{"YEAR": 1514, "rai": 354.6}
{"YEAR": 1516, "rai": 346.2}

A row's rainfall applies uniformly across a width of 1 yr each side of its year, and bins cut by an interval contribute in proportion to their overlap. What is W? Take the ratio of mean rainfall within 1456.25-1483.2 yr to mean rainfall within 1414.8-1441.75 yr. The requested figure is 0.79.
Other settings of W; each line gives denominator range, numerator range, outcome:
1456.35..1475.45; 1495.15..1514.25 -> 2.09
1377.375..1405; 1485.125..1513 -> 1.87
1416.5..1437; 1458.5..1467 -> 0.53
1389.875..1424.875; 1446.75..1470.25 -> 0.70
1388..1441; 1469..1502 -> 1.27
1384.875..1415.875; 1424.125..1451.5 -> 1.16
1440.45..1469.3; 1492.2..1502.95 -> 1.99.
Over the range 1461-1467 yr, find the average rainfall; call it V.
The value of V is 138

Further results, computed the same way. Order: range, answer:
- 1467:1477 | 220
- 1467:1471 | 193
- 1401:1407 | 190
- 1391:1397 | 142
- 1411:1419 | 256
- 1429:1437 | 240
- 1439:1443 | 212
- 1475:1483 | 262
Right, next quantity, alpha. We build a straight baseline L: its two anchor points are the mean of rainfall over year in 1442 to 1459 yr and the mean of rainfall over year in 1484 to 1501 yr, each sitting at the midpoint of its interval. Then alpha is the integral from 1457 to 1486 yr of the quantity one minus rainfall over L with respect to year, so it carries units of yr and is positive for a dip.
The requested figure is 3.1 yr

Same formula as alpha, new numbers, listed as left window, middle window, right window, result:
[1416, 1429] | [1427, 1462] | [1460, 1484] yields 7.6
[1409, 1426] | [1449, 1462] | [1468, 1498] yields 6.5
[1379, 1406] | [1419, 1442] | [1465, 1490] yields -4.3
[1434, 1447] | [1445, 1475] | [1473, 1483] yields 9.7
